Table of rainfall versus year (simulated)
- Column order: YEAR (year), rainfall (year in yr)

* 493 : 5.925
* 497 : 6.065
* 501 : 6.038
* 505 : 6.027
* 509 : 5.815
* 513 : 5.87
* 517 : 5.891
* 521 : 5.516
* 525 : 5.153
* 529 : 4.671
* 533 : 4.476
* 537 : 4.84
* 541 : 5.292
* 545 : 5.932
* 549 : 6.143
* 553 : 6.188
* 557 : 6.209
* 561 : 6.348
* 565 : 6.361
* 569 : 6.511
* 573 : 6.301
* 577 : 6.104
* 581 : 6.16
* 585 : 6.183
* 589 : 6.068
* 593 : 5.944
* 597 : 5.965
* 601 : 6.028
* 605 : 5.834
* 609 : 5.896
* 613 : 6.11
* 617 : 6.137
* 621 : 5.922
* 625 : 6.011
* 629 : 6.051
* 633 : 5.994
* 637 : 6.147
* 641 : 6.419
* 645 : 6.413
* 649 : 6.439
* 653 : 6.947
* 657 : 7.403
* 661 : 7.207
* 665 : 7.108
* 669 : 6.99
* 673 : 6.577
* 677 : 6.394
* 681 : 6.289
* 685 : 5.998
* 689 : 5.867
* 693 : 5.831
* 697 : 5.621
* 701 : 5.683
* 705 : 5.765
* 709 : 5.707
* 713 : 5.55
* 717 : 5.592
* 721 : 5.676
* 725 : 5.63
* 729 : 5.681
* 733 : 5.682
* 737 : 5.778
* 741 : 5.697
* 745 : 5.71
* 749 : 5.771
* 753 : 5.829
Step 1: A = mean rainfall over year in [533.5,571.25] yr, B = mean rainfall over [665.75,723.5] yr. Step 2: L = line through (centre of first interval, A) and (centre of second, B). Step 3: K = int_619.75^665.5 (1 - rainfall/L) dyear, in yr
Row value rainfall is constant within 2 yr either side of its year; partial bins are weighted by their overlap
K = -4.1 yr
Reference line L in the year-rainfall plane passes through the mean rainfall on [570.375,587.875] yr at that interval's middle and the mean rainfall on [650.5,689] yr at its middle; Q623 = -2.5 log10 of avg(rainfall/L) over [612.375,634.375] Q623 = 0.07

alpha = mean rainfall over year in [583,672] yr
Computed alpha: 6.33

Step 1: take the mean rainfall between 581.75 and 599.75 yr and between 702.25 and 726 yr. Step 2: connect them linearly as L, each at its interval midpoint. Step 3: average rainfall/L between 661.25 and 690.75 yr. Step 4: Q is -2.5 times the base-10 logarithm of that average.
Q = -0.13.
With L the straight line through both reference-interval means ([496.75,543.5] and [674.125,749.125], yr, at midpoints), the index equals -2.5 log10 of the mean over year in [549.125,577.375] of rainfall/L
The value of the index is -0.14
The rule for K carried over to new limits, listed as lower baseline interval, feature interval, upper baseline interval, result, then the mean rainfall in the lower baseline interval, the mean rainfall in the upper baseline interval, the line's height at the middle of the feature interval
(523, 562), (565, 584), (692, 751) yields -2.53 yr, 5.5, 5.69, 5.54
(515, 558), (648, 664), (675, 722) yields -3.63 yr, 5.47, 5.83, 5.74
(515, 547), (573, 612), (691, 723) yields -4.76 yr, 5.22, 5.68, 5.38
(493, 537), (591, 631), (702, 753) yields -2.73 yr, 5.54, 5.69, 5.61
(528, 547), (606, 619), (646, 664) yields 0.52 yr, 5.06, 6.97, 6.28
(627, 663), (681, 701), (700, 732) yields 0.39 yr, 6.56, 5.66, 5.98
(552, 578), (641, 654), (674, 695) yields -0.81 yr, 6.3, 6.1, 6.16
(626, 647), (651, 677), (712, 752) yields -4.04 yr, 6.2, 5.68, 6.05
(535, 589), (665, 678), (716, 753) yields -2.04 yr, 6.04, 5.7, 5.83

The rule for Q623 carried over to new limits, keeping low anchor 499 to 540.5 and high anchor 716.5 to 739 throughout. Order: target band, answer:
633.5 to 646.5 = -0.131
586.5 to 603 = -0.093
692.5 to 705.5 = -0.012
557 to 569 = -0.162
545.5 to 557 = -0.127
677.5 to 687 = -0.103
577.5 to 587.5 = -0.122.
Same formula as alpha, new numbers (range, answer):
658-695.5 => 6.49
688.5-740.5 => 5.69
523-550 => 5.18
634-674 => 6.75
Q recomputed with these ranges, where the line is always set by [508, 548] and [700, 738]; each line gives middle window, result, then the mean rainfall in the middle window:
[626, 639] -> -0.100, 6.06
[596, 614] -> -0.091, 5.96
